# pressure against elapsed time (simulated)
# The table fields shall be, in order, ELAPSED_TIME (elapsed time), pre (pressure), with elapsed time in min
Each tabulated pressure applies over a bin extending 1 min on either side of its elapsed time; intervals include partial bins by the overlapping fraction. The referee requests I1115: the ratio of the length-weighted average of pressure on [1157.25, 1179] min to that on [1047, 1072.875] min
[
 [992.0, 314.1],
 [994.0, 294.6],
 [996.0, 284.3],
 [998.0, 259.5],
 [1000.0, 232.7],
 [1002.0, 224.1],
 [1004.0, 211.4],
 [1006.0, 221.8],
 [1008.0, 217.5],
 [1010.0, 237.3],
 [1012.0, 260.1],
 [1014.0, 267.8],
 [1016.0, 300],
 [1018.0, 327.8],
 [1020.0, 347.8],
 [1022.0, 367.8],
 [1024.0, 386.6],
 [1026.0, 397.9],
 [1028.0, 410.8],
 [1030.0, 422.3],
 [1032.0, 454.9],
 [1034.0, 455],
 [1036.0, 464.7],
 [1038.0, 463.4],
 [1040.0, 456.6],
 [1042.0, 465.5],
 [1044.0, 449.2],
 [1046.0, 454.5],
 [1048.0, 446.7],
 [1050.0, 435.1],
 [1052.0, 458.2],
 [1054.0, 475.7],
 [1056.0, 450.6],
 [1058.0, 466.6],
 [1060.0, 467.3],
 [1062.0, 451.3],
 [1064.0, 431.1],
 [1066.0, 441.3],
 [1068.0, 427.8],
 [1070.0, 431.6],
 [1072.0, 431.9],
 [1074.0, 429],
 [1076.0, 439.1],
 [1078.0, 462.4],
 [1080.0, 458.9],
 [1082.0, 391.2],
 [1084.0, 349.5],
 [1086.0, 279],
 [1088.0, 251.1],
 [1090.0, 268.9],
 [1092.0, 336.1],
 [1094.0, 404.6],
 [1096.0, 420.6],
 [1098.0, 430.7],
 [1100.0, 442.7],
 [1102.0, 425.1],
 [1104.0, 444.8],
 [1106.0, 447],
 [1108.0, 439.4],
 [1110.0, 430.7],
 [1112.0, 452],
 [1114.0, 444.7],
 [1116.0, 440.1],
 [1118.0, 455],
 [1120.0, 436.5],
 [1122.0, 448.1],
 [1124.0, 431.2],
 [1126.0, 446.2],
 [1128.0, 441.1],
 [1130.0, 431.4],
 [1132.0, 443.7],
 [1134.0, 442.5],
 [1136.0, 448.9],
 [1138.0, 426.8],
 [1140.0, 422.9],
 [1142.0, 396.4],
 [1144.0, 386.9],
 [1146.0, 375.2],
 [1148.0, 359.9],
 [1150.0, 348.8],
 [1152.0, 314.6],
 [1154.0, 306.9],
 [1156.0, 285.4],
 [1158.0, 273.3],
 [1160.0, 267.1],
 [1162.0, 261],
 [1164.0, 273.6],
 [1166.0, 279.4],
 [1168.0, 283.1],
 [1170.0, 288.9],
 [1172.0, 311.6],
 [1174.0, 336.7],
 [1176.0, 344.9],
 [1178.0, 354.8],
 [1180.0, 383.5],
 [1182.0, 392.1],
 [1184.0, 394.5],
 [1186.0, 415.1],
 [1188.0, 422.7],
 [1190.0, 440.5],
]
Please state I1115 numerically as 0.67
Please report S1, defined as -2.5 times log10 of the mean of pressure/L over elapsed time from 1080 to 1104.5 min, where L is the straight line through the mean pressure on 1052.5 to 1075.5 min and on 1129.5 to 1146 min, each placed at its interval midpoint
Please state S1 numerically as 0.17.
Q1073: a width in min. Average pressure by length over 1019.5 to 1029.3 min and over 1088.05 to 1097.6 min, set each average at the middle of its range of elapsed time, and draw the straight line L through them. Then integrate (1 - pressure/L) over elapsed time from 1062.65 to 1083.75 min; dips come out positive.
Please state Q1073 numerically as -4.1 min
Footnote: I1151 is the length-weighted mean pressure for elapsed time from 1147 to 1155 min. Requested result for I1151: 333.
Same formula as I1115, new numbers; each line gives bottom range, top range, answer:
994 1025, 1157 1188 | 1.18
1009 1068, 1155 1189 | 0.80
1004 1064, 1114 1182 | 0.94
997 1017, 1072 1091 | 1.53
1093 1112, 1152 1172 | 0.65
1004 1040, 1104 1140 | 1.25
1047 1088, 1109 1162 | 0.93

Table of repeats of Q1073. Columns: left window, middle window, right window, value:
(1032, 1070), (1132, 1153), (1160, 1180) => -3.3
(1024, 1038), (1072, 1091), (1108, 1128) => 2.8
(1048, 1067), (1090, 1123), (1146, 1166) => -4.4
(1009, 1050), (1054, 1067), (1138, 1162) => -2.5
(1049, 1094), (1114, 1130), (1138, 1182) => -3.4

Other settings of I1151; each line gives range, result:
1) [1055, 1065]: 453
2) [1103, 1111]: 440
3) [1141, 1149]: 380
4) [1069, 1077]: 433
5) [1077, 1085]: 416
